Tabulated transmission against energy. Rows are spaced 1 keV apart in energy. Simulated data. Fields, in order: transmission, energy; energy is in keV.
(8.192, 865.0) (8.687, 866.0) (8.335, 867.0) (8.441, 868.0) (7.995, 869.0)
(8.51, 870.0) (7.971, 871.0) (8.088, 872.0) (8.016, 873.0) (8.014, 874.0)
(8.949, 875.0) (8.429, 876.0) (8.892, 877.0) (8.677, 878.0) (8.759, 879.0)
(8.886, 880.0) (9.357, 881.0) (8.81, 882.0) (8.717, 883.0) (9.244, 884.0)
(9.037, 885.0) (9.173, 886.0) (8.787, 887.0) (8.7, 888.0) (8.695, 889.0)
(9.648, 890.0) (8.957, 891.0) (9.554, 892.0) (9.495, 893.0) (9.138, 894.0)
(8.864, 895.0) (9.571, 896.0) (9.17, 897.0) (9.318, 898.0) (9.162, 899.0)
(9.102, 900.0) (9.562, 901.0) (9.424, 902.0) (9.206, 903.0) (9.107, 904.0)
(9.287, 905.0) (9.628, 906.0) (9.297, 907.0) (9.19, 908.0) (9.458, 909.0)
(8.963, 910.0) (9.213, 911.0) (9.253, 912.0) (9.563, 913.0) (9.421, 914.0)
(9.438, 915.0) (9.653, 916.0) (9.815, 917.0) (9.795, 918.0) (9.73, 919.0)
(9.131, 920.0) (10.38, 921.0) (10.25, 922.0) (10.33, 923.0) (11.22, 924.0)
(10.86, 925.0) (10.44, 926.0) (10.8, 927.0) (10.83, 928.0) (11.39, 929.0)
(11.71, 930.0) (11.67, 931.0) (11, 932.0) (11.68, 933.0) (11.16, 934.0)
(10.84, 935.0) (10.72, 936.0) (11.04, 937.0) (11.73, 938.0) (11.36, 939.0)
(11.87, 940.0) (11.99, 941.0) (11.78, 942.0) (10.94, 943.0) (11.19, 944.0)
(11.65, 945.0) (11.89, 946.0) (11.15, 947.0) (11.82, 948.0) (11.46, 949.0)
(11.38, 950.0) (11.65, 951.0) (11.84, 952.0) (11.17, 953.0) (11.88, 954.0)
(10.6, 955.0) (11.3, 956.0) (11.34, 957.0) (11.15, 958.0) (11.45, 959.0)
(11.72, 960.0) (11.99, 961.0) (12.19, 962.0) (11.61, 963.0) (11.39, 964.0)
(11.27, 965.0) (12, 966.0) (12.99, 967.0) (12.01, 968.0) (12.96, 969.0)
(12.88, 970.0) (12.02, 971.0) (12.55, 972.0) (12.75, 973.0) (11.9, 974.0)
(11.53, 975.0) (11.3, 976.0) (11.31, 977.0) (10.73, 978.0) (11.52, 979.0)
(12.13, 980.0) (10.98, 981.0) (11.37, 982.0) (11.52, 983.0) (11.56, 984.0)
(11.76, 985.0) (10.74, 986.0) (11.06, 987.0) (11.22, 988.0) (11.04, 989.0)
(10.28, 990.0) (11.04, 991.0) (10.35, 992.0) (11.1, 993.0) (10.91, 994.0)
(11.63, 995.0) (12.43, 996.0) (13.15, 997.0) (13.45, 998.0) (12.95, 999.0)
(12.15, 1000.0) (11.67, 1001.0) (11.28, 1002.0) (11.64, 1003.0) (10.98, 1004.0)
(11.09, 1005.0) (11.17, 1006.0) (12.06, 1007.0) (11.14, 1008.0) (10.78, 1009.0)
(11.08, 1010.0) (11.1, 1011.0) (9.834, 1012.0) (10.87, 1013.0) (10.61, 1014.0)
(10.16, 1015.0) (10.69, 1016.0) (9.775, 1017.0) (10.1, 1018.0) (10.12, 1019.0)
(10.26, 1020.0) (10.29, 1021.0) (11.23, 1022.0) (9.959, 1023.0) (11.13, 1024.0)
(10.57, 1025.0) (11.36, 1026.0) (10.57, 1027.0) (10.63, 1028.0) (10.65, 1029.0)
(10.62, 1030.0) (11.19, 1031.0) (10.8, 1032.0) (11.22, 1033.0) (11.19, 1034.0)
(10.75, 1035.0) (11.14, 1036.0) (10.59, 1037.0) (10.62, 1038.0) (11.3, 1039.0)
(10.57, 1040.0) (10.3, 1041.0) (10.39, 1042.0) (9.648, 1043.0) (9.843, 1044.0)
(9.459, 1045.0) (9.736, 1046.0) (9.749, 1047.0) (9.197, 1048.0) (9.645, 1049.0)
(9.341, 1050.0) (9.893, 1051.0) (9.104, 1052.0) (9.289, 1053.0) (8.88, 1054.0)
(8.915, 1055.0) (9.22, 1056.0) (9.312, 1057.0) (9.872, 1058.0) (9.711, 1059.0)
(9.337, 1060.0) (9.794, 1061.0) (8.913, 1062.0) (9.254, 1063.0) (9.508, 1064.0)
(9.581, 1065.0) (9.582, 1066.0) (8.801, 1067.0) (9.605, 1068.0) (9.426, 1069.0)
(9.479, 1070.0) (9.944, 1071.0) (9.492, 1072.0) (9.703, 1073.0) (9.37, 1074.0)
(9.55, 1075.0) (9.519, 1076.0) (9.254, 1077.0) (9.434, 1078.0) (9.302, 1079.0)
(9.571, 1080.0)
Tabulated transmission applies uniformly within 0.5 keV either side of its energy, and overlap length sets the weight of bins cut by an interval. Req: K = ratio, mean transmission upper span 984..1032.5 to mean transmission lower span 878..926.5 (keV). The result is 1.18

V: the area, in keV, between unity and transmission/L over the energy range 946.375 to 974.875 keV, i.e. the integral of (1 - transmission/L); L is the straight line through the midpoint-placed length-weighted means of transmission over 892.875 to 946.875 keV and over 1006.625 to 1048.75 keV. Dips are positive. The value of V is -4.0 keV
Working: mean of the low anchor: 10.2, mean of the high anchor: 10.5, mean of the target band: 11.8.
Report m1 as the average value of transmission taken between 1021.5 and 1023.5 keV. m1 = 10.6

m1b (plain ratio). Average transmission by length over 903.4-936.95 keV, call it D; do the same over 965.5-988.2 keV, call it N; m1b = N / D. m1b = 1.2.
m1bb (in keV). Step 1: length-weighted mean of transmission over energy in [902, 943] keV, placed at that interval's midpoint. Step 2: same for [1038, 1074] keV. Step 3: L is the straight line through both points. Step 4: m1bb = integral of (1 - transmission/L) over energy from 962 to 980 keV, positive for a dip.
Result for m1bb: -3.3 keV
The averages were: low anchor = 10.4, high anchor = 9.61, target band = 11.9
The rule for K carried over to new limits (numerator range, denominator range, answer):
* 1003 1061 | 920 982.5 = 0.90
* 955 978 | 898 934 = 1.19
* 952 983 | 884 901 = 1.28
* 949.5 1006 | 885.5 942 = 1.16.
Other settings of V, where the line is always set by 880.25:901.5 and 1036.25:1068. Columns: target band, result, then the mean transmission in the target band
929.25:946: -3.8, 11.4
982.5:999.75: -3.8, 11.5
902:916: -0.2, 9.33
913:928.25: -1.4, 10.1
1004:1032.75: -3.5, 10.7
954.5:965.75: -2.5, 11.5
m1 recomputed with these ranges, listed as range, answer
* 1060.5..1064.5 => 9.37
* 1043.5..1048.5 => 9.6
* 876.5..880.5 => 8.8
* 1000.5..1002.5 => 11.5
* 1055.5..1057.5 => 9.27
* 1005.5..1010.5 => 11.2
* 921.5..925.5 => 10.7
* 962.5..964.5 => 11.5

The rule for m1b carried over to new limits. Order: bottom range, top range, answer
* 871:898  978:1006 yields 1.29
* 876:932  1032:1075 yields 1.02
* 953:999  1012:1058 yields 0.88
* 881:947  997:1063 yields 1.05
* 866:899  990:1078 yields 1.18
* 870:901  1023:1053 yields 1.16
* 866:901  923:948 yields 1.28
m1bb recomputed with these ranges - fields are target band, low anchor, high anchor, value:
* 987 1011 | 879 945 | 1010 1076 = -3.5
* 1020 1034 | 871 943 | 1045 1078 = -1.9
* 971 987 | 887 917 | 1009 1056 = -2.7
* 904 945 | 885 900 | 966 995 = -1.6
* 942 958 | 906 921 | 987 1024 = -2.1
